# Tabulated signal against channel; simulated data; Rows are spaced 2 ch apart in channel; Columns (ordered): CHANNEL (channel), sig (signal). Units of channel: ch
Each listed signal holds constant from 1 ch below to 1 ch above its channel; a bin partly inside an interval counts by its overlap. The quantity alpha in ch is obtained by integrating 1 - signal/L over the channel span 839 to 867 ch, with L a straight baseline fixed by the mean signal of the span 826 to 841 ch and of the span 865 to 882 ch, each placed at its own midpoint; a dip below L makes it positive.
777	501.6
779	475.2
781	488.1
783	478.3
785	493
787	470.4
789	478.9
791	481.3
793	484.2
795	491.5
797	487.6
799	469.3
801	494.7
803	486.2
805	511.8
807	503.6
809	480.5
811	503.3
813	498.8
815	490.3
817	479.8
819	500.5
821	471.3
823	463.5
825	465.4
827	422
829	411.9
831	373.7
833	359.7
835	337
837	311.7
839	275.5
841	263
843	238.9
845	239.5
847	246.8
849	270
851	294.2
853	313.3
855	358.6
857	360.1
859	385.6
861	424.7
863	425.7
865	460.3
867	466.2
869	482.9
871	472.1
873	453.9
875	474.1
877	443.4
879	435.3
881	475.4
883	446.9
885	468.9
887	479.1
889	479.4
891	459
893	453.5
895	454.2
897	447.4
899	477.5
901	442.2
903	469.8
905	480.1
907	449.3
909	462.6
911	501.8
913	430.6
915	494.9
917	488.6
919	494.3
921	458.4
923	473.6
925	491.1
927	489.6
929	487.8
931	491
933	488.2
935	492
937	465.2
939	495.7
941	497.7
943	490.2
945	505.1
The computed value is 5.2 ch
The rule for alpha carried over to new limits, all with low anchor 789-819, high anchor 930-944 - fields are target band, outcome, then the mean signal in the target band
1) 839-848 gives 4.40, 250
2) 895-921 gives 1.07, 469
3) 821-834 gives 1.85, 420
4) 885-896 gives 0.53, 465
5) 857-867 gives 1.38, 422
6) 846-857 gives 4.21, 302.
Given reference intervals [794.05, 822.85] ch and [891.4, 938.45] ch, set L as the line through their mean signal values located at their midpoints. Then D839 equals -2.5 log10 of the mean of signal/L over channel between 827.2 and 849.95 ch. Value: 0.498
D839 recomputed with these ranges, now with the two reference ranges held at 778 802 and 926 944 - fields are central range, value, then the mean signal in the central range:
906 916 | 0.04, 468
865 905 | 0.05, 463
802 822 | -0.02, 493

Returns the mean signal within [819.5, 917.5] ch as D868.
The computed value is 414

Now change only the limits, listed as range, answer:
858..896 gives 455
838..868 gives 335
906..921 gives 474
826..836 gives 381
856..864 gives 399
